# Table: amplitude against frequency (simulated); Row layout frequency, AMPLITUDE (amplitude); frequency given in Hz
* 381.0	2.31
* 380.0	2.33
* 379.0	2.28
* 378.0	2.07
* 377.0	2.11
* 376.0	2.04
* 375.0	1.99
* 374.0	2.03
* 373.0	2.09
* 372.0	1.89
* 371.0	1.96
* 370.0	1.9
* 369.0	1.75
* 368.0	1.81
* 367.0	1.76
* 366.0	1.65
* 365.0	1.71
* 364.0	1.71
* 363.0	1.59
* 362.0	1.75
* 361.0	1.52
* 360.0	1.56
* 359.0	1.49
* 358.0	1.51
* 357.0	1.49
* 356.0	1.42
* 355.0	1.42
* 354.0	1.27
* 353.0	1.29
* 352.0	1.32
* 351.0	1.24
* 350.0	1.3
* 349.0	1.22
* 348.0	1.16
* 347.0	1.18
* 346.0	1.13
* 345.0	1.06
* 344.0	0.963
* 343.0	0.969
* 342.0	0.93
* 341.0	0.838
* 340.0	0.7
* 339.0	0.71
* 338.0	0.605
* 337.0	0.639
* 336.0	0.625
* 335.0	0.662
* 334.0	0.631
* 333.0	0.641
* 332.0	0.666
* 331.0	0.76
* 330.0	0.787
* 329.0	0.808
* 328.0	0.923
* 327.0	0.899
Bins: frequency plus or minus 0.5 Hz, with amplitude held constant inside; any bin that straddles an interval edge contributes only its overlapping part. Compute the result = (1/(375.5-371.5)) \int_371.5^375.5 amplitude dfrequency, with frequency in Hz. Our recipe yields 2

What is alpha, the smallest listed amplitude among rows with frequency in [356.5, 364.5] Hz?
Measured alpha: 1.49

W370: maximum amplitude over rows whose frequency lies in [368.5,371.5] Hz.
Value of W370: 1.96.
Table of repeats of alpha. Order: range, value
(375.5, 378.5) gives 2.04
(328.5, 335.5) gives 0.631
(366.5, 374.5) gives 1.75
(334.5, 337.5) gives 0.625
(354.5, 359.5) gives 1.42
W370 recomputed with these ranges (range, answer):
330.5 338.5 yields 0.76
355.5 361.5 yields 1.56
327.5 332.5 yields 0.923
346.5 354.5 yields 1.32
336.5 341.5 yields 0.838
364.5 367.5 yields 1.76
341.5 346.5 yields 1.13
